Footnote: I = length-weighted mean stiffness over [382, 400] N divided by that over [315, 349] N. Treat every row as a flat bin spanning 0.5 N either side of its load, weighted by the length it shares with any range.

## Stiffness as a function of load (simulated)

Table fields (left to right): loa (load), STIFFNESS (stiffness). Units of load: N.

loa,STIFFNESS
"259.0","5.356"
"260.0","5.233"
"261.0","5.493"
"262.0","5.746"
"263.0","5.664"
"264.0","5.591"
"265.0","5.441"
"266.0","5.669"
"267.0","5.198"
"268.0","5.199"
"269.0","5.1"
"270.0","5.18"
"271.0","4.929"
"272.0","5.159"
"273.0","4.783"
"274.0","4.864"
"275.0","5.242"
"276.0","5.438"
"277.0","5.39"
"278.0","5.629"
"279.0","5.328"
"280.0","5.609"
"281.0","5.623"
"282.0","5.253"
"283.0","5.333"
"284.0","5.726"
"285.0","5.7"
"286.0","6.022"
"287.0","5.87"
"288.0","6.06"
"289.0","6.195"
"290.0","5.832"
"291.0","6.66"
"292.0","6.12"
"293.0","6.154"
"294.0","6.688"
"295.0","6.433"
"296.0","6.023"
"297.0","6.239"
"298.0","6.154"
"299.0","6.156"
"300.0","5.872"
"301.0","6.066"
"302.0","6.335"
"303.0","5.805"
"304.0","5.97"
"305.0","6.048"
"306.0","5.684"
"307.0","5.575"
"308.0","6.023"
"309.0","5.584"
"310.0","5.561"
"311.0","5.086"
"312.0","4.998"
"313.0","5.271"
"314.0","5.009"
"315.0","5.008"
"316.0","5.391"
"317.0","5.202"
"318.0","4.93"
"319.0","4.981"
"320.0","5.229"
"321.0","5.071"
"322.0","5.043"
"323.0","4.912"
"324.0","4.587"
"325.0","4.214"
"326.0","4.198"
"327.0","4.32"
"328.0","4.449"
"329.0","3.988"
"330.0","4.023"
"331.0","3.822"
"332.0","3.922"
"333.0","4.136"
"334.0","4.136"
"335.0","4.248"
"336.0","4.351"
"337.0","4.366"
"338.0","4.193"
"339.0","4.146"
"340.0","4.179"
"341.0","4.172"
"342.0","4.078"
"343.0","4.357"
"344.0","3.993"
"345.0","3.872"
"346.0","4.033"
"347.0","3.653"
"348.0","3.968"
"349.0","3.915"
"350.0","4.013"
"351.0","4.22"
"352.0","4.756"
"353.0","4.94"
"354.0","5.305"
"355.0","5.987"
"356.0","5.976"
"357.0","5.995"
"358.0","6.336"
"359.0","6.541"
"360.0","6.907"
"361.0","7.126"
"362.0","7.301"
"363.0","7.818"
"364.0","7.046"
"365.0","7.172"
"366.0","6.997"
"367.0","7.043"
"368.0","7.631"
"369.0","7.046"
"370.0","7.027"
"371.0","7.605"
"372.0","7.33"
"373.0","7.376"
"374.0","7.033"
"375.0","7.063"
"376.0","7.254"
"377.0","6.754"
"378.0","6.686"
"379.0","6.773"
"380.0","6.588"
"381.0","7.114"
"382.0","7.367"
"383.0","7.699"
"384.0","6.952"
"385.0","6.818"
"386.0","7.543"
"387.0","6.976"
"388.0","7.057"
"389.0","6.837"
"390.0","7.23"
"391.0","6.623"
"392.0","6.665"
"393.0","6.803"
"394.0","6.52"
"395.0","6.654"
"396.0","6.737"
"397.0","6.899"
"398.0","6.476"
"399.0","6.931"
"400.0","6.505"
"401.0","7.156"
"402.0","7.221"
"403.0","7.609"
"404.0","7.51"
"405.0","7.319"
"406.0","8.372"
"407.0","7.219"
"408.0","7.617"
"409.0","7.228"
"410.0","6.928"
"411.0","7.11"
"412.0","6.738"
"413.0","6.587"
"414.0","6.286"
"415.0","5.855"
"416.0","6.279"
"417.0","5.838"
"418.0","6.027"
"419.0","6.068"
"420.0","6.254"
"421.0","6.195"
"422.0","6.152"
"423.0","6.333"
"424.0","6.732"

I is 1.58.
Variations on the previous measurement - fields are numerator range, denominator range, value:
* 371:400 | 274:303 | 1.18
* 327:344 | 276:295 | 0.71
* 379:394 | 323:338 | 1.66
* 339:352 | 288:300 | 0.65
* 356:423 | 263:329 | 1.26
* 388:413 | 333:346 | 1.69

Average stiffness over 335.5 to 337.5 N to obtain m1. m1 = 4.36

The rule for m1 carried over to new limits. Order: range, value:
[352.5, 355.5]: 5.41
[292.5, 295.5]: 6.42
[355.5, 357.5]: 5.99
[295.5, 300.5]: 6.09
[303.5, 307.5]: 5.82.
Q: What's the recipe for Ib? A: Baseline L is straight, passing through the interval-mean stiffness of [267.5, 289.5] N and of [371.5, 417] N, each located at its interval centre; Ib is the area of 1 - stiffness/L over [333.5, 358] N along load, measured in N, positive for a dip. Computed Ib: 7.1 N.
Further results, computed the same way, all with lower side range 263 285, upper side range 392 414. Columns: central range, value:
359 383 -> -1.9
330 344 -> 4.6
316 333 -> 4.0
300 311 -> -0.2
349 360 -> 1.7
